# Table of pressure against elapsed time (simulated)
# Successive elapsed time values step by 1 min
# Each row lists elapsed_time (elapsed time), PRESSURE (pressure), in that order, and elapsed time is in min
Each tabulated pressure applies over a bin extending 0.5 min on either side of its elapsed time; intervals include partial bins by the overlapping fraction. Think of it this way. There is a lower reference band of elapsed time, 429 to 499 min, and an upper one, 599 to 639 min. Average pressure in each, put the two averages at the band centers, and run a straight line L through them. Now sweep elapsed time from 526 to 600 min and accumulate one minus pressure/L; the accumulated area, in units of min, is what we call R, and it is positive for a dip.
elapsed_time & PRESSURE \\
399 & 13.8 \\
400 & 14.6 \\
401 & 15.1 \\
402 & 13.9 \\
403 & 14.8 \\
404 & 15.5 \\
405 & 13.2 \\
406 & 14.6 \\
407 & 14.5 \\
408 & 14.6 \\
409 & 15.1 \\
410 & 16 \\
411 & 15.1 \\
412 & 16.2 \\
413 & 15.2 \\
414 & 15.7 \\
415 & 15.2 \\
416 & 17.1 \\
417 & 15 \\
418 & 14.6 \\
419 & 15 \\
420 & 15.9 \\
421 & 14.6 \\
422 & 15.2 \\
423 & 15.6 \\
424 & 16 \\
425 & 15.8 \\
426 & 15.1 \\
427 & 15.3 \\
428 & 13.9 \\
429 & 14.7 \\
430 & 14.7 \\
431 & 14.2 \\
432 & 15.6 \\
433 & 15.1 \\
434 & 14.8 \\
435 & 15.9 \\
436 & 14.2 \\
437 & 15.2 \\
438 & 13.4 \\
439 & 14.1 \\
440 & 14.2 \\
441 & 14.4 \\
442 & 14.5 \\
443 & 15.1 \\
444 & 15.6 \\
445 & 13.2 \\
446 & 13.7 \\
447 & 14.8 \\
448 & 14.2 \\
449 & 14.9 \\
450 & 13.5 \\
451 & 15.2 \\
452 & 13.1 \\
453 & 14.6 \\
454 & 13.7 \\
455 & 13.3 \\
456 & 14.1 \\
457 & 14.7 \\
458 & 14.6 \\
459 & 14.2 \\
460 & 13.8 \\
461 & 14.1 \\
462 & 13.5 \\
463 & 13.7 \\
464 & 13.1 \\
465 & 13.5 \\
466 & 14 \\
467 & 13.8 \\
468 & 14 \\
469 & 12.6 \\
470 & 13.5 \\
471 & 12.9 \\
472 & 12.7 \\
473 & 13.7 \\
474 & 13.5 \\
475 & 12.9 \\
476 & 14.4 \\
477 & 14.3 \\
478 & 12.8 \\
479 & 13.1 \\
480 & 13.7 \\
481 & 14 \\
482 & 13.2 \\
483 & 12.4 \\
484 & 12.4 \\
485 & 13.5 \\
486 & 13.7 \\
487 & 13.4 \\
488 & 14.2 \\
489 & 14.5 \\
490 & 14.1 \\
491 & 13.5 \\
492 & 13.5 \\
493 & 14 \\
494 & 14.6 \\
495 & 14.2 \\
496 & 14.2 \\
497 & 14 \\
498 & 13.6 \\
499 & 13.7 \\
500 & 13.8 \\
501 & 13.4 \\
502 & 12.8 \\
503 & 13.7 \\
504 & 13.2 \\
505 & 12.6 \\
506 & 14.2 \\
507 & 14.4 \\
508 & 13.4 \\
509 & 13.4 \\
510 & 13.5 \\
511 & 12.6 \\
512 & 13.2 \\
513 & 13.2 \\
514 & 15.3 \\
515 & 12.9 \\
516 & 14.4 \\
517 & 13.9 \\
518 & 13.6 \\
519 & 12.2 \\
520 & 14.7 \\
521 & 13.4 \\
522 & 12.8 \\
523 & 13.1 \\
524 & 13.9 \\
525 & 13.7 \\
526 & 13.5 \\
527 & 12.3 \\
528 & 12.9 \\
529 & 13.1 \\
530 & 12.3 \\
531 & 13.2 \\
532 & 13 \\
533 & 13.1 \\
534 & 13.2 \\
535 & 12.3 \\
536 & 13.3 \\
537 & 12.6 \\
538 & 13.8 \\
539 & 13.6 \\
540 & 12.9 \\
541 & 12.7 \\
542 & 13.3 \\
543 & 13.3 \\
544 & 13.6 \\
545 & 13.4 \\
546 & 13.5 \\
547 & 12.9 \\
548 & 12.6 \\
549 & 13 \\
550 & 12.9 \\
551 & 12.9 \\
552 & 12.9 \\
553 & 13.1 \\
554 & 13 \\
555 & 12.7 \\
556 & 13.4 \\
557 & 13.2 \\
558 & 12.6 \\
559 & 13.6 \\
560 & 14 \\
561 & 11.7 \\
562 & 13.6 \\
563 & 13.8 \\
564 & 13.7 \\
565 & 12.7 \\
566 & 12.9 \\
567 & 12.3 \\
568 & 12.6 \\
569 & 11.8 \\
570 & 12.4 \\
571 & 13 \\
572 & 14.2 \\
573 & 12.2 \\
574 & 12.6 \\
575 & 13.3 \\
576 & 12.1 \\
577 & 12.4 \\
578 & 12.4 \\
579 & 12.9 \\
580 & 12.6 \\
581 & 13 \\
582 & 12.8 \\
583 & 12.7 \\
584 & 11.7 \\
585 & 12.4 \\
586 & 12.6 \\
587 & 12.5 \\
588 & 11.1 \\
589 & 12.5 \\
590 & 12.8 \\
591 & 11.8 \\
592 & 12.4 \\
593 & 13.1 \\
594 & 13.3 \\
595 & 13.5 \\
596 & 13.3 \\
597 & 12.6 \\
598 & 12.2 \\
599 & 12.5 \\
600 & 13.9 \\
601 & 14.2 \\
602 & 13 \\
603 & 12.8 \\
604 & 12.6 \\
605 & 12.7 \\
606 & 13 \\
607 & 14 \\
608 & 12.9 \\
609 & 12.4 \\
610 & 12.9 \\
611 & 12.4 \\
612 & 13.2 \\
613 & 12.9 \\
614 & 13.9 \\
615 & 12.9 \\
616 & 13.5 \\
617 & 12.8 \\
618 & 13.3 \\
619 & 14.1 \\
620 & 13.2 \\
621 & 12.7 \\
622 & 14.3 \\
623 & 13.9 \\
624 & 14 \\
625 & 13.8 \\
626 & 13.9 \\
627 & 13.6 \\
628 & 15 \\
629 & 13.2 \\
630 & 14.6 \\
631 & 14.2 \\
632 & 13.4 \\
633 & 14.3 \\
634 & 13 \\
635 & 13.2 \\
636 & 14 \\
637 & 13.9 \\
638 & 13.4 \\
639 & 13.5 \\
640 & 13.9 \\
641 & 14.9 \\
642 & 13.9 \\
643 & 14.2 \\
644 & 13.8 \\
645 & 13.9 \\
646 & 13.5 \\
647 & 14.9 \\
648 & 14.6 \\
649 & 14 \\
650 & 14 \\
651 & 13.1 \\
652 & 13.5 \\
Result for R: 4.2 min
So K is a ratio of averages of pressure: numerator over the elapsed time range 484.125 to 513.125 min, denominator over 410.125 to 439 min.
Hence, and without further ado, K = 0.9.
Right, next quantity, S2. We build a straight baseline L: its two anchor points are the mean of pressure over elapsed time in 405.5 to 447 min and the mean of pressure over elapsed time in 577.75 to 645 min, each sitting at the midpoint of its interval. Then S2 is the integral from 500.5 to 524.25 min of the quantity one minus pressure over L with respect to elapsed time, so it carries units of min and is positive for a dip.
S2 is 1.1 min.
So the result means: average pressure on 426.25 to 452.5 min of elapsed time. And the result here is 14.5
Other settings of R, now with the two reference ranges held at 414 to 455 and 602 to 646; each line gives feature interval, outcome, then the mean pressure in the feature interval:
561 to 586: 2.04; 12.7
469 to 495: 1.65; 13.5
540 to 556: 1.10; 13.1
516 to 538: 1.51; 13.2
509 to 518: 0.40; 13.6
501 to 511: 0.61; 13.4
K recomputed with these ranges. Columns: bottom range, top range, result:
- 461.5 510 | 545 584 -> 0.95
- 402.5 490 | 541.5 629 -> 0.91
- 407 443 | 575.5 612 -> 0.85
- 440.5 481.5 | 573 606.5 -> 0.92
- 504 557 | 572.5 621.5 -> 0.97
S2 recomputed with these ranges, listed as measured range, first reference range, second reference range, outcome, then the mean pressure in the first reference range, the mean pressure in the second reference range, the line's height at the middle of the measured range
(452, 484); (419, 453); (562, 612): 1.6 min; 14.7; 12.8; 14.3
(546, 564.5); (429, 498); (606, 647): 0.9 min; 14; 13.6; 13.8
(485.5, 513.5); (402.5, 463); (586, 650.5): 1.1 min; 14.7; 13.4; 14.2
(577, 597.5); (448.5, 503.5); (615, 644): 1.7 min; 13.7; 13.8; 13.7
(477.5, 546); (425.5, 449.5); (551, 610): 1.3 min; 14.6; 12.8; 13.7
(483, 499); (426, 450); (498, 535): 0.0 min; 14.6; 13.4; 13.8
